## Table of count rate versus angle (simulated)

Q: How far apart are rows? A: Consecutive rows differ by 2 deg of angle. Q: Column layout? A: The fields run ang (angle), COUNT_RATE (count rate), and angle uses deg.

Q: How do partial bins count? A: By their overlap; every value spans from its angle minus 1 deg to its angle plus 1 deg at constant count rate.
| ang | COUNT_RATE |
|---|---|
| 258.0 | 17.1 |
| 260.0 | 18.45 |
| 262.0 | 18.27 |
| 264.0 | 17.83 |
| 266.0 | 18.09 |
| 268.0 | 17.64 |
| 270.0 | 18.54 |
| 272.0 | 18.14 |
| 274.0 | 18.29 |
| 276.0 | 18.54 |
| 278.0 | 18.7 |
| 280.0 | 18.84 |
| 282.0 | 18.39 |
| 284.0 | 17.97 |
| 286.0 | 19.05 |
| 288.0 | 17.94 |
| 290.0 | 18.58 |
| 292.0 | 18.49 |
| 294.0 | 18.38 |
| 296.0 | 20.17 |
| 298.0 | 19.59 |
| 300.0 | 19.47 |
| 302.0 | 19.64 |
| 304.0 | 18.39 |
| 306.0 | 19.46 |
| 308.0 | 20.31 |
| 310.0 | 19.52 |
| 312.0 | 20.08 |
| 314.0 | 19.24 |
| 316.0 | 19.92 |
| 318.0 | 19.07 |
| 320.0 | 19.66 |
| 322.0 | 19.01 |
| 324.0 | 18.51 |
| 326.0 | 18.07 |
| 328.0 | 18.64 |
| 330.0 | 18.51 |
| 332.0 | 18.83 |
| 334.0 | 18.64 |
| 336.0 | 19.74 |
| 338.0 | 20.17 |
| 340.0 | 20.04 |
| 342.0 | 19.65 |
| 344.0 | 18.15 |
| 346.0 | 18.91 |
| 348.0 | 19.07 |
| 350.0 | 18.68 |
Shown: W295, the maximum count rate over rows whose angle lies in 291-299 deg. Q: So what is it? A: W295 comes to 20.17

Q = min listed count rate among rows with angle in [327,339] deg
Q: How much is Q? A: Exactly 18.51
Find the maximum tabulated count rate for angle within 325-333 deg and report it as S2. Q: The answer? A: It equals 18.83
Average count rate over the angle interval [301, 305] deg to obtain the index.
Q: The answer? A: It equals 19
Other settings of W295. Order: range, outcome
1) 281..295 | 19.05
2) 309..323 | 20.08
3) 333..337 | 19.74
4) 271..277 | 18.54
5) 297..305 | 19.64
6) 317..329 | 19.66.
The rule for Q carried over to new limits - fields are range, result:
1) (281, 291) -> 17.94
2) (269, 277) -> 18.14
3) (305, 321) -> 19.07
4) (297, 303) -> 19.47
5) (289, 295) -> 18.38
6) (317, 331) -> 18.07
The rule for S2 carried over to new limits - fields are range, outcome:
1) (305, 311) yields 20.31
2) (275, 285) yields 18.84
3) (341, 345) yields 19.65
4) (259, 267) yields 18.45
